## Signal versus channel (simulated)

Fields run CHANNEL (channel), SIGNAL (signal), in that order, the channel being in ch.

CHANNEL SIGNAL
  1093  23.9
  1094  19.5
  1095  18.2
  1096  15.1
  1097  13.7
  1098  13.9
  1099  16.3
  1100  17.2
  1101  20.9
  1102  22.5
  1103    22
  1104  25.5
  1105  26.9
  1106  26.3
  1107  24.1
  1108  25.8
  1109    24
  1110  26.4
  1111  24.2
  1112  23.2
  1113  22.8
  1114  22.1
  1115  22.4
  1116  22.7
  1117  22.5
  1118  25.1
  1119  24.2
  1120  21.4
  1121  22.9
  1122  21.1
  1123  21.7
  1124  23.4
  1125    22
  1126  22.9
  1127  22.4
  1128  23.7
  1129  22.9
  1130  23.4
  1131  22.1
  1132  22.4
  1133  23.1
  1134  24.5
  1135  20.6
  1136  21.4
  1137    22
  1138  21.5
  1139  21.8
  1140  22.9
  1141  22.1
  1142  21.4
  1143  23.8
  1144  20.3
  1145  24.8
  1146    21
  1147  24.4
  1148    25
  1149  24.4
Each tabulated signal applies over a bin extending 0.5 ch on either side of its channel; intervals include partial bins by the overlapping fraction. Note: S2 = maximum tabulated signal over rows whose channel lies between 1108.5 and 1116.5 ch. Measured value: 26.4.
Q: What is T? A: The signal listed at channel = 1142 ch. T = 21.4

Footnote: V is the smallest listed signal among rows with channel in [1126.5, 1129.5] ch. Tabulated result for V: 22.4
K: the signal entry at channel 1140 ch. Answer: 22.9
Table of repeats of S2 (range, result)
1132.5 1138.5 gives 24.5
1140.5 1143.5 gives 23.8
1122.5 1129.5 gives 23.7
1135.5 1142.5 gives 22.9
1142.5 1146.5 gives 24.8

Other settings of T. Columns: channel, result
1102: 22.5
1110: 26.4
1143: 23.8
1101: 20.9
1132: 22.4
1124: 23.4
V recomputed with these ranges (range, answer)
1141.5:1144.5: 20.3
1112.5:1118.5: 22.1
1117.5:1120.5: 21.4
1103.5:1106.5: 25.5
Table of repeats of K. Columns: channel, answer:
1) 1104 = 25.5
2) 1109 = 24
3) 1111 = 24.2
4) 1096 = 15.1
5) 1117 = 22.5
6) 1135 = 20.6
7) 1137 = 22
